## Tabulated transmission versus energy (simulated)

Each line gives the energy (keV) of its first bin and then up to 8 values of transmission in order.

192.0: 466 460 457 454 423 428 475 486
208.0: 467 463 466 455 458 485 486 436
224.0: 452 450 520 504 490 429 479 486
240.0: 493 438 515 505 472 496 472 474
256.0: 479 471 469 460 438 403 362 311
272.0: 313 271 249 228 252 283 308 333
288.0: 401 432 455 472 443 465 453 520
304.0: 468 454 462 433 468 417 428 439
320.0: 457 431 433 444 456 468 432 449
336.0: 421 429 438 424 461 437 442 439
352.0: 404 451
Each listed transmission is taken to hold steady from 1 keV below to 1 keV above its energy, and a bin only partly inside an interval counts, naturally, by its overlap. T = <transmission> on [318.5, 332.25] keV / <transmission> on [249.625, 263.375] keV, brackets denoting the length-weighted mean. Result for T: 0.94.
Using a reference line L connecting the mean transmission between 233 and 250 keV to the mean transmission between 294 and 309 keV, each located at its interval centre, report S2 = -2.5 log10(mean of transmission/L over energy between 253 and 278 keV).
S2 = 0.23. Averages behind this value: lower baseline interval 478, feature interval 385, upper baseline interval 467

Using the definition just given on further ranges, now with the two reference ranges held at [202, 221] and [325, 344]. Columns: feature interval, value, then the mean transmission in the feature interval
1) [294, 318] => -0.02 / 456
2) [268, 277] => 0.47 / 294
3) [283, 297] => 0.11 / 406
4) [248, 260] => -0.04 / 477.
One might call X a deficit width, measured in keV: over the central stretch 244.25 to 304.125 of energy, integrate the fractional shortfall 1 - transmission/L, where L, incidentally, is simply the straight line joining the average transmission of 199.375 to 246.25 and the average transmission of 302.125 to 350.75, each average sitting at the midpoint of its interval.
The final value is 6.8 keV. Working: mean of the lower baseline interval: 470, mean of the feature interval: 406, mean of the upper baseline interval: 444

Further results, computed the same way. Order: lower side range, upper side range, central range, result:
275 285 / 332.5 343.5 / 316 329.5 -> -1.9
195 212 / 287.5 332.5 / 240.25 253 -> -0.8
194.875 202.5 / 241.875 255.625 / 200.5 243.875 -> -0.7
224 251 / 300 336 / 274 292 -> 5.7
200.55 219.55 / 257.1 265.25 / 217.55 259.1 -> -1.5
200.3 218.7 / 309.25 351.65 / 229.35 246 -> -0.8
